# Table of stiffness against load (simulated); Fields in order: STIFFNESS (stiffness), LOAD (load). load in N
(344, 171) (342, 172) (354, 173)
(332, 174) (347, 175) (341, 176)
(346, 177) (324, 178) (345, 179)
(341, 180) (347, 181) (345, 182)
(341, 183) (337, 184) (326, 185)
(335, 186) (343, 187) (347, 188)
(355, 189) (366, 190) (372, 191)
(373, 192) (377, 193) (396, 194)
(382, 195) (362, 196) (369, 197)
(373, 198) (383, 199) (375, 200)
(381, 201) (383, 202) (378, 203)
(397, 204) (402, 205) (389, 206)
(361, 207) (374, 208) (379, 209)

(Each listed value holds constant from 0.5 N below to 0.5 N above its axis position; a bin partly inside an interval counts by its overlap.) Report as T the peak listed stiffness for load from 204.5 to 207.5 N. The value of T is 402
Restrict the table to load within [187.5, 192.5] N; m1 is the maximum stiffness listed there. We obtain 373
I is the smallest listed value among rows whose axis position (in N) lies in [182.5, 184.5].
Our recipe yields 337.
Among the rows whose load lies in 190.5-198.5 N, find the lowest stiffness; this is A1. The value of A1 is 362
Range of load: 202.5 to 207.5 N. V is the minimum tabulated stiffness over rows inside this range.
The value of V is 361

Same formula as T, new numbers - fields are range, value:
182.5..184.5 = 341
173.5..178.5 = 347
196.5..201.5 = 383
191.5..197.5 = 396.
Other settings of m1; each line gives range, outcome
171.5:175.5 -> 354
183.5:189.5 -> 355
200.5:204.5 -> 397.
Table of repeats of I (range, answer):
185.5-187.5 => 335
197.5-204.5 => 373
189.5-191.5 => 366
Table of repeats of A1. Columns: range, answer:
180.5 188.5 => 326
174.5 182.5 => 324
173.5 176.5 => 332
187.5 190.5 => 347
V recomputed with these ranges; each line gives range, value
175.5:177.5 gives 341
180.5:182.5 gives 345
